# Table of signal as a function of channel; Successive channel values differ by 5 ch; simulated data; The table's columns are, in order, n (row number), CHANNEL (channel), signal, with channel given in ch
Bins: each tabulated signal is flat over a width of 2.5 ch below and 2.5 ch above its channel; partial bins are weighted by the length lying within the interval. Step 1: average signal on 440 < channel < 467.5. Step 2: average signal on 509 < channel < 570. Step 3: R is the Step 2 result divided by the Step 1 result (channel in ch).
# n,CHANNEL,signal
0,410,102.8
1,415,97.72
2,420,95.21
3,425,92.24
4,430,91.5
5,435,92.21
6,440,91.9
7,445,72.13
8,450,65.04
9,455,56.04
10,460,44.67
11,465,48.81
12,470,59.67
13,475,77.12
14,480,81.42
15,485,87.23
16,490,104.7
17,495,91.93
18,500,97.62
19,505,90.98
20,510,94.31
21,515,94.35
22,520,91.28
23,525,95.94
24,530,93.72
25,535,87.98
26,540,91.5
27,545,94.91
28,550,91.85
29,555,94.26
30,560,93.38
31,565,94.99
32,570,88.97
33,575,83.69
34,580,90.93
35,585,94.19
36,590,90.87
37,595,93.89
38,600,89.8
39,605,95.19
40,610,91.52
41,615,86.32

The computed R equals 1.54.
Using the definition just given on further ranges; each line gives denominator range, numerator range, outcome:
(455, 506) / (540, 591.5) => 1.19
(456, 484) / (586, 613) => 1.46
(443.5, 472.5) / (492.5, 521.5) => 1.63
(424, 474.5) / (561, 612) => 1.29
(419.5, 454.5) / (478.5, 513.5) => 1.11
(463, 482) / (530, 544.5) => 1.36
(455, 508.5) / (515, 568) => 1.20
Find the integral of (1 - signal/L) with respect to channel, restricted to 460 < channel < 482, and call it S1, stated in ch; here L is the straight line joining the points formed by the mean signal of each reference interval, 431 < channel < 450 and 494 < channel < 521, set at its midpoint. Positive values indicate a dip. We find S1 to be 6.0 ch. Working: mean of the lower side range 83.2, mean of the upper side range 93.6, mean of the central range 63.9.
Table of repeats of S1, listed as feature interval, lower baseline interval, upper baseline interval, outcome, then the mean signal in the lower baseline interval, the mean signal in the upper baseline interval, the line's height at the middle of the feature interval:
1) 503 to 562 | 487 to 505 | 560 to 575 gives 0.5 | 96.8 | 90.8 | 93.8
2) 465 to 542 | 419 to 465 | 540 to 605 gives -4.1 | 75.7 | 91.9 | 83.4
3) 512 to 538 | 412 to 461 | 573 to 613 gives -1.7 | 81.2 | 91.3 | 86.9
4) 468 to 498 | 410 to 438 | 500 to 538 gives 3.0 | 94.5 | 93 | 93.6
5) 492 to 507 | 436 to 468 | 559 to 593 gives -3.9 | 64.4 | 90.9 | 74.6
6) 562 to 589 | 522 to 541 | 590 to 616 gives 0.4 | 92.3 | 91.6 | 91.9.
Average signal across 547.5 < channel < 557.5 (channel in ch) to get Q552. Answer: 93.1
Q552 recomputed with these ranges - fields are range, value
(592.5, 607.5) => 93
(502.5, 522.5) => 92.7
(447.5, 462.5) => 55.3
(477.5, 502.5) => 92.6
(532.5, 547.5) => 91.5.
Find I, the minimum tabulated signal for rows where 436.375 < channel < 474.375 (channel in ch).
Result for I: 44.67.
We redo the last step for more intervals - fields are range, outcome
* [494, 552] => 87.98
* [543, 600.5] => 83.69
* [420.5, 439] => 91.5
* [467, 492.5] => 59.67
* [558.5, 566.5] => 93.38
